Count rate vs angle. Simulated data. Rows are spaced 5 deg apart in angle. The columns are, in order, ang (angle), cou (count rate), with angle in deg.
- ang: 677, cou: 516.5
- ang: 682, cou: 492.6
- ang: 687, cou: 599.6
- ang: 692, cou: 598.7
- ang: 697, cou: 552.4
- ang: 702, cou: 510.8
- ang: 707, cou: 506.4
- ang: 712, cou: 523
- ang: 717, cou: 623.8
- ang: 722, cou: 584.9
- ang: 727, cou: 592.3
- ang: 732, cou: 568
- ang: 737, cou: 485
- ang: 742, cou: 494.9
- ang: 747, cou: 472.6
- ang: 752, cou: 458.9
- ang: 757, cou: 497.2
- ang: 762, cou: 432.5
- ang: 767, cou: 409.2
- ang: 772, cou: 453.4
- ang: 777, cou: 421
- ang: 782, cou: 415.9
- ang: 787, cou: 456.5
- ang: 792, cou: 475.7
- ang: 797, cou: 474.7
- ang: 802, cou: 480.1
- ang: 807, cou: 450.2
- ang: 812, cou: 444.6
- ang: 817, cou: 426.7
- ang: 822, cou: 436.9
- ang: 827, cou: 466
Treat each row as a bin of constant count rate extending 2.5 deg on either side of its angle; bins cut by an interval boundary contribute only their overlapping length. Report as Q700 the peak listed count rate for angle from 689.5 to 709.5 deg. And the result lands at 598.7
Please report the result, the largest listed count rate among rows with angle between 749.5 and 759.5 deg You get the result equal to 497.2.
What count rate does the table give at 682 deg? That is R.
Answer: 492.6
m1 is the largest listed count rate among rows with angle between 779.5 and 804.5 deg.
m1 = 480.1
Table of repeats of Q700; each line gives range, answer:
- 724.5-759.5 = 592.3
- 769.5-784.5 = 453.4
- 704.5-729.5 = 623.8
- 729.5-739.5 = 568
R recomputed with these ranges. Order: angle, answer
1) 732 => 568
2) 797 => 474.7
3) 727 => 592.3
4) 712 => 523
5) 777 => 421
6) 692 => 598.7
